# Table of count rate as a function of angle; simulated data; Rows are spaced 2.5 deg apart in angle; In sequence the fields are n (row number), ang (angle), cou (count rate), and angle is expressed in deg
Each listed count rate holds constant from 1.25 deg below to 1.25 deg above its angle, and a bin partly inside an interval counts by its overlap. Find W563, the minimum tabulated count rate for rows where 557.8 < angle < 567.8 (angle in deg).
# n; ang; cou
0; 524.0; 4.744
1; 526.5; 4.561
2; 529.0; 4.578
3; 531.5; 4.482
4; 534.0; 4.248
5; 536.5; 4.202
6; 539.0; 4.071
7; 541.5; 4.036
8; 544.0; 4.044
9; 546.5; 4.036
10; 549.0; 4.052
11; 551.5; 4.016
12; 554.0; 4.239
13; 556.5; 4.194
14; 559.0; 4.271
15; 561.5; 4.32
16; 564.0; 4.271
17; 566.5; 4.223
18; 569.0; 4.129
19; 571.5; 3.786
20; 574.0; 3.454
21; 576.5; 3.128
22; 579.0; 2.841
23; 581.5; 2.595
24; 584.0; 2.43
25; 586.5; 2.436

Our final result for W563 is 4.223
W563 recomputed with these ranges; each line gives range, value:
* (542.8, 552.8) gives 4.016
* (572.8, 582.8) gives 2.595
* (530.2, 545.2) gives 4.036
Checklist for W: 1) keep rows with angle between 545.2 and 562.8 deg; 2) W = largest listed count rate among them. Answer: 4.32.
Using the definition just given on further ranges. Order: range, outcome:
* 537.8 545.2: 4.071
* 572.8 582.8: 3.454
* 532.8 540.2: 4.248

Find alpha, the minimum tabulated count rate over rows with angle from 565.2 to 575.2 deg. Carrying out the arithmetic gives 3.454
